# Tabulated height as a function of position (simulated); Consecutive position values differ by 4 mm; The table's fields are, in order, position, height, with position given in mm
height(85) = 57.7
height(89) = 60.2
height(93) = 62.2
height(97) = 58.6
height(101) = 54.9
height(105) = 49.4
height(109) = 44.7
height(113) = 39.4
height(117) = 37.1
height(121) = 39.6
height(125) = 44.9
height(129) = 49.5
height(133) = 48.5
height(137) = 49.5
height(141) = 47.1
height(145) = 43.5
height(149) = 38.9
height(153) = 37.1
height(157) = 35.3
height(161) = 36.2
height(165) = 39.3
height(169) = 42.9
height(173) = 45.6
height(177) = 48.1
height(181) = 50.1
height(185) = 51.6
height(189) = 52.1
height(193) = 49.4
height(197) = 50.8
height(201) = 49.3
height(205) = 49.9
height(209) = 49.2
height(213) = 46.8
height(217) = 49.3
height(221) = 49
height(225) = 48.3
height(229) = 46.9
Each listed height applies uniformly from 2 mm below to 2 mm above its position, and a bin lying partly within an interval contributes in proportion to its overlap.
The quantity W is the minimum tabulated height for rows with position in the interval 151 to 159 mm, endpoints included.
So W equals 35.3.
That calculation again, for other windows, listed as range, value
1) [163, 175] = 39.3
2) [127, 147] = 43.5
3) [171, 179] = 45.6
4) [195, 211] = 49.2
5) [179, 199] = 49.4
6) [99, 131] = 37.1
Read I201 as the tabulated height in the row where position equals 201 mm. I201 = 49.3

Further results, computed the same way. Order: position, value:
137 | 49.5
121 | 39.6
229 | 46.9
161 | 36.2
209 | 49.2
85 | 57.7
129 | 49.5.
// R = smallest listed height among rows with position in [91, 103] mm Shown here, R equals 54.9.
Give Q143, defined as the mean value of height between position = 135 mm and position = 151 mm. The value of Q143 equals 44.8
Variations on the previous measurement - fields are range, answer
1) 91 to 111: 54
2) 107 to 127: 41.1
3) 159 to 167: 37.8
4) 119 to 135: 45.6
